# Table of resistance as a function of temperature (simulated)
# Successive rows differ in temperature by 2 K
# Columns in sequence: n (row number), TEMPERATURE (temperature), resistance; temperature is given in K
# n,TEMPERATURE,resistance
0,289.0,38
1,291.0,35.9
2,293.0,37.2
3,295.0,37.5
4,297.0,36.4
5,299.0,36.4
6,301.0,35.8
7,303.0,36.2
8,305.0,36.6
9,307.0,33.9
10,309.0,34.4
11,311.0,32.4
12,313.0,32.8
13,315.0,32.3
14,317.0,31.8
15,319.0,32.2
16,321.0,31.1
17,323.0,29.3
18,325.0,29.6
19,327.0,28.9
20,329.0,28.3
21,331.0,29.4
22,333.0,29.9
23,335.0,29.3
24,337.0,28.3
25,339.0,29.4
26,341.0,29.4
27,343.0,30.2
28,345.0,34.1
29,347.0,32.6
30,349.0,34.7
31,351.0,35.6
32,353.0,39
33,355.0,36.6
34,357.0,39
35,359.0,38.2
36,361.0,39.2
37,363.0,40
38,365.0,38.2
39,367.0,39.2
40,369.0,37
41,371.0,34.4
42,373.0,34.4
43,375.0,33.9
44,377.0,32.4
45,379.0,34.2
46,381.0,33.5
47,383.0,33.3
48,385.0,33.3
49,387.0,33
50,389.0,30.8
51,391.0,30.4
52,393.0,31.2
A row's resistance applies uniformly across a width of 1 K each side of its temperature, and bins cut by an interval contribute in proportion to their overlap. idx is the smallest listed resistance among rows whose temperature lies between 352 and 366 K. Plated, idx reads 36.6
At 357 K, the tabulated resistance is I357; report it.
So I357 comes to 39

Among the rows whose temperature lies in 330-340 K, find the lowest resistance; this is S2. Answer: 28.3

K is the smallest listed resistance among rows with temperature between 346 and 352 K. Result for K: 32.6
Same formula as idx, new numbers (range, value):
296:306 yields 35.8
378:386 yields 33.3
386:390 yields 30.8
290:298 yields 35.9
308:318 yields 31.8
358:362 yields 38.2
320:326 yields 29.3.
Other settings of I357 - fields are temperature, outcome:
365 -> 38.2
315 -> 32.3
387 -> 33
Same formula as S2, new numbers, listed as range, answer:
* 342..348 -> 30.2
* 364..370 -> 37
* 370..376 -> 33.9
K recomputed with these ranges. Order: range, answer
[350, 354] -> 35.6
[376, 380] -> 32.4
